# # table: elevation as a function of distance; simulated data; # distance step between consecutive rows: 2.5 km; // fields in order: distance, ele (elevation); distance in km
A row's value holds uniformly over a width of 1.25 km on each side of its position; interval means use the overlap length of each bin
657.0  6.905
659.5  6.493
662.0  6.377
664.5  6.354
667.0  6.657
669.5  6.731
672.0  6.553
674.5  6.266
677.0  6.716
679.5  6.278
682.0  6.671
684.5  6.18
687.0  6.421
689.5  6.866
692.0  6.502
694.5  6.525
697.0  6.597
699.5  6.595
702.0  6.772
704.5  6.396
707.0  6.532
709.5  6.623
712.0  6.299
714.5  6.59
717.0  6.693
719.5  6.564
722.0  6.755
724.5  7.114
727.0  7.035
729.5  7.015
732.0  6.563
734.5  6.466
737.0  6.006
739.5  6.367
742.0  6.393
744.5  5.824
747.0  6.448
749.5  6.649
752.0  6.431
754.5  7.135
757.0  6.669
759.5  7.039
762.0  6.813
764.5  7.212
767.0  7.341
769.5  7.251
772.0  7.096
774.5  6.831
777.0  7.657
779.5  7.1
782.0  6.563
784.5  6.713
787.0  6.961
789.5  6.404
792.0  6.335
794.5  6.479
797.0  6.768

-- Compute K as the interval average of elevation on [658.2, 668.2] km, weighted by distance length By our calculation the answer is 6.47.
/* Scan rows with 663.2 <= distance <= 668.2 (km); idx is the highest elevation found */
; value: 6.657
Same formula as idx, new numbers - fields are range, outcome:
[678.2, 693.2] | 6.866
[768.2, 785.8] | 7.657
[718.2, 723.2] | 6.755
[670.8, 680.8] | 6.716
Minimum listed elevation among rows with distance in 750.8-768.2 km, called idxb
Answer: 6.431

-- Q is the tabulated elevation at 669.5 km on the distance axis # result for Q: 6.731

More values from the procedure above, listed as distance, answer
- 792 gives 6.335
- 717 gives 6.693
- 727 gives 7.035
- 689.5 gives 6.866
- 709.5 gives 6.623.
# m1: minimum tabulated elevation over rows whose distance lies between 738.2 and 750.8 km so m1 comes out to 5.824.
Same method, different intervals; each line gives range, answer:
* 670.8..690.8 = 6.18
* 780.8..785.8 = 6.563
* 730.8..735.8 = 6.466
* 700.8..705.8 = 6.396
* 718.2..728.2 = 6.564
